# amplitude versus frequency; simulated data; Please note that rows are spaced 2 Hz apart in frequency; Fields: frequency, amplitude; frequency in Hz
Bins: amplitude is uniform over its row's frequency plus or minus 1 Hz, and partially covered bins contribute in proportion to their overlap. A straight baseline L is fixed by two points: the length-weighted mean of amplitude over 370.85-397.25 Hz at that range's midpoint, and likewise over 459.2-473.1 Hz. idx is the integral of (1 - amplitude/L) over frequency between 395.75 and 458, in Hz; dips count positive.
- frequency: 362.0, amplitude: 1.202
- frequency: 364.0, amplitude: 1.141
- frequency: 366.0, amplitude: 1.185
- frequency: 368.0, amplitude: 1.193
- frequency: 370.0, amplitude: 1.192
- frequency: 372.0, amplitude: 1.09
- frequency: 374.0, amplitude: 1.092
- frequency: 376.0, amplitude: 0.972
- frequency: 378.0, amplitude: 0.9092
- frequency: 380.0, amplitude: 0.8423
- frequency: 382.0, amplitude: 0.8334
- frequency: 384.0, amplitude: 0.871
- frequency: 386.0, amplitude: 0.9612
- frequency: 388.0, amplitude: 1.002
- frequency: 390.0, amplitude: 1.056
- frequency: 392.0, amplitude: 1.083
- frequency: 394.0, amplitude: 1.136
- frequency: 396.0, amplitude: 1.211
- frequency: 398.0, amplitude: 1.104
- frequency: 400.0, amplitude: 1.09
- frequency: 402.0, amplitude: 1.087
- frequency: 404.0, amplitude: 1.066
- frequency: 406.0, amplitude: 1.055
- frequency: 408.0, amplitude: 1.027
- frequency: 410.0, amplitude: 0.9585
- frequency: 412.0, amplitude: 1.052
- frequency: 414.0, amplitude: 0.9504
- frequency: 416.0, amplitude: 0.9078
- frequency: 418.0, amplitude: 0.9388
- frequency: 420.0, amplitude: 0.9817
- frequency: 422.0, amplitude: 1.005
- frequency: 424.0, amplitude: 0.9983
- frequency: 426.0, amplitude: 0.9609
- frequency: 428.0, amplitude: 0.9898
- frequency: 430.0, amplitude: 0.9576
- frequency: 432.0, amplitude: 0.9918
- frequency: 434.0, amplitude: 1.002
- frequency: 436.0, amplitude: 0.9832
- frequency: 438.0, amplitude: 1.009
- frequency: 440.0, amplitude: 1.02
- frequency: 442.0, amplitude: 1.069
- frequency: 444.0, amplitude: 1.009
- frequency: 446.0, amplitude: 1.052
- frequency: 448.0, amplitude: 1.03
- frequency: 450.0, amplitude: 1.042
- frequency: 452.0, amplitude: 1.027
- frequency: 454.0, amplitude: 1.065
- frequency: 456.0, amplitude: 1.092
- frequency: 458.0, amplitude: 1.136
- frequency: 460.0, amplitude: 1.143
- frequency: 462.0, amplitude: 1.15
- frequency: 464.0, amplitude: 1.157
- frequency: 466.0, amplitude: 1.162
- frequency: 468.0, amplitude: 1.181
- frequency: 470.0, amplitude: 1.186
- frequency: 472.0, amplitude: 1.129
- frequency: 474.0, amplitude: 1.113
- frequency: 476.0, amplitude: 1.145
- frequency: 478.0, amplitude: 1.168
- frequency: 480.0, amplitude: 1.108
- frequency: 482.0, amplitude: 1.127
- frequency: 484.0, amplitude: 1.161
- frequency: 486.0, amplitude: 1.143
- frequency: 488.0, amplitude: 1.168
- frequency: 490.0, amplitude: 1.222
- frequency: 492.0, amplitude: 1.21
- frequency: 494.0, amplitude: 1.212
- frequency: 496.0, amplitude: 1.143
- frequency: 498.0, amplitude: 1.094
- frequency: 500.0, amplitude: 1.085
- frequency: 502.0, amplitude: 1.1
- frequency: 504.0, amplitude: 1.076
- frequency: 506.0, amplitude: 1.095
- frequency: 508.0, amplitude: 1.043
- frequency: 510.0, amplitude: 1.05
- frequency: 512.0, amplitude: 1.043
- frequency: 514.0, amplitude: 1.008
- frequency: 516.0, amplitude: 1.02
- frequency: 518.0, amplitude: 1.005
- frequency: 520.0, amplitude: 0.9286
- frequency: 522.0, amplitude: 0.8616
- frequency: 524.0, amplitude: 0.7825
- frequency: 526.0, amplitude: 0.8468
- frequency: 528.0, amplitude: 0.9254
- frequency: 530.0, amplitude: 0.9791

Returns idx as 3.52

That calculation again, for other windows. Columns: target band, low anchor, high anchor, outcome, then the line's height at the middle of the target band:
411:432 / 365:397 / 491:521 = 1.5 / 1.05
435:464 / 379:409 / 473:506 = 0.8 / 1.09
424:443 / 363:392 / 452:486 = 1.7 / 1.09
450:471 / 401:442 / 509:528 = -3.2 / 0.978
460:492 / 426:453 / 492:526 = -4.1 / 1.02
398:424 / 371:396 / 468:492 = 0.7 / 1.04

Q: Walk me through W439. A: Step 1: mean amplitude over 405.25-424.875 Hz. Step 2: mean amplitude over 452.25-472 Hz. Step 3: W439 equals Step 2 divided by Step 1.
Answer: 1.15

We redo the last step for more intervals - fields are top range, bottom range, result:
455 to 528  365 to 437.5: 1.07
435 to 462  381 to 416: 1.03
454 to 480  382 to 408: 1.09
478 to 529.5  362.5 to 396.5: 1.01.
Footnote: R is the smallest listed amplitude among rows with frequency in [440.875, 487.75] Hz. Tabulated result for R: 1.009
